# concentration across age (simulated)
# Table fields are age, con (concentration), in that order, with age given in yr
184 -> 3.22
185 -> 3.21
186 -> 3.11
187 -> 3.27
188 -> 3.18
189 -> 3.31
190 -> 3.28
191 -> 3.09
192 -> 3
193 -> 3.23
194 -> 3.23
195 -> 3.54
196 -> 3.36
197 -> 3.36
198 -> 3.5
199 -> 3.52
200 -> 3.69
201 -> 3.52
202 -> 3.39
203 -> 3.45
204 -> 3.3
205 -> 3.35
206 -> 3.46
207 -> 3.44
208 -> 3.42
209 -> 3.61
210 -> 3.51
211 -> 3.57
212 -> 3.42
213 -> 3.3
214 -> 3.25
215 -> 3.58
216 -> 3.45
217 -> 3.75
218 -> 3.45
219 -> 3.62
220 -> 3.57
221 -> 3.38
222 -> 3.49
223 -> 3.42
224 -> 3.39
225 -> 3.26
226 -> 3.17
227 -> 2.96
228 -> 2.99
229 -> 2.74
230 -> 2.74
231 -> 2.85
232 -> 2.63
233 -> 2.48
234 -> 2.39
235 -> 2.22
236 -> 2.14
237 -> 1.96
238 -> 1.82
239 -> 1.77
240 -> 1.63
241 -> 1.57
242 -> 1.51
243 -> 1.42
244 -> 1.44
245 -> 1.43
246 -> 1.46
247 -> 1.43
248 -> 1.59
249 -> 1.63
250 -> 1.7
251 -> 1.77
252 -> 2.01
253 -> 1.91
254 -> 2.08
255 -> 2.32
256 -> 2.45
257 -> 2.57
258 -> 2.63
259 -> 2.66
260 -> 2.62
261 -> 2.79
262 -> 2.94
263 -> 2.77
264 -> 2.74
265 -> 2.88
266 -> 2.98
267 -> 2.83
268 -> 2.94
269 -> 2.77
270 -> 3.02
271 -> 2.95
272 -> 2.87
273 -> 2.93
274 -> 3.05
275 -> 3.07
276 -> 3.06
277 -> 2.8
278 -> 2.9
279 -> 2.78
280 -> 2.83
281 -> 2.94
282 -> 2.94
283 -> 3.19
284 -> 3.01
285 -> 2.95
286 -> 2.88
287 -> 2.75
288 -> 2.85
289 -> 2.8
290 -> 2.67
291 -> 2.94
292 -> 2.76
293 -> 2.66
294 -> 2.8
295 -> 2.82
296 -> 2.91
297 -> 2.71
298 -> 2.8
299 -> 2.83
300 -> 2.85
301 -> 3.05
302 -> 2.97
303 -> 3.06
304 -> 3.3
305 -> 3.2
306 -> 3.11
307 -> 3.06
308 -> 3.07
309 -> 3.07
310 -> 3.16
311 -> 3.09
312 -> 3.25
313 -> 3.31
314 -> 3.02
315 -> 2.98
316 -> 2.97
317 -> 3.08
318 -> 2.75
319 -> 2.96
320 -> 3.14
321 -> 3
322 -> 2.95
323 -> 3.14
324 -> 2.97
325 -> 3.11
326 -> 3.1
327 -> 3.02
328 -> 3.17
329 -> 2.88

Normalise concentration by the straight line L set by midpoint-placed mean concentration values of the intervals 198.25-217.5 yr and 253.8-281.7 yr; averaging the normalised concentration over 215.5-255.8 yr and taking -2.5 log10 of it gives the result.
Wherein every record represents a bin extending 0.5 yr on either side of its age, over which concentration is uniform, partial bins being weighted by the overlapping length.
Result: 0.30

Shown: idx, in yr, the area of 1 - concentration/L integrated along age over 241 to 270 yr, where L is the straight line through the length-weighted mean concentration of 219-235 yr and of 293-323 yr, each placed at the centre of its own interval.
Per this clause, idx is 7.6 yr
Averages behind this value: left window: 3.02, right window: 3.01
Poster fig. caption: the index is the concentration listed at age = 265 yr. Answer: 2.88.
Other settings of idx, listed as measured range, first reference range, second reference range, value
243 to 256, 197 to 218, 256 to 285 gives 5.6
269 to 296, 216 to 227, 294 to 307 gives 1.6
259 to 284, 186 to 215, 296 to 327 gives 2.1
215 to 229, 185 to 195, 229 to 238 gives -3.9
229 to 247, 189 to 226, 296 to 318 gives 7.2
